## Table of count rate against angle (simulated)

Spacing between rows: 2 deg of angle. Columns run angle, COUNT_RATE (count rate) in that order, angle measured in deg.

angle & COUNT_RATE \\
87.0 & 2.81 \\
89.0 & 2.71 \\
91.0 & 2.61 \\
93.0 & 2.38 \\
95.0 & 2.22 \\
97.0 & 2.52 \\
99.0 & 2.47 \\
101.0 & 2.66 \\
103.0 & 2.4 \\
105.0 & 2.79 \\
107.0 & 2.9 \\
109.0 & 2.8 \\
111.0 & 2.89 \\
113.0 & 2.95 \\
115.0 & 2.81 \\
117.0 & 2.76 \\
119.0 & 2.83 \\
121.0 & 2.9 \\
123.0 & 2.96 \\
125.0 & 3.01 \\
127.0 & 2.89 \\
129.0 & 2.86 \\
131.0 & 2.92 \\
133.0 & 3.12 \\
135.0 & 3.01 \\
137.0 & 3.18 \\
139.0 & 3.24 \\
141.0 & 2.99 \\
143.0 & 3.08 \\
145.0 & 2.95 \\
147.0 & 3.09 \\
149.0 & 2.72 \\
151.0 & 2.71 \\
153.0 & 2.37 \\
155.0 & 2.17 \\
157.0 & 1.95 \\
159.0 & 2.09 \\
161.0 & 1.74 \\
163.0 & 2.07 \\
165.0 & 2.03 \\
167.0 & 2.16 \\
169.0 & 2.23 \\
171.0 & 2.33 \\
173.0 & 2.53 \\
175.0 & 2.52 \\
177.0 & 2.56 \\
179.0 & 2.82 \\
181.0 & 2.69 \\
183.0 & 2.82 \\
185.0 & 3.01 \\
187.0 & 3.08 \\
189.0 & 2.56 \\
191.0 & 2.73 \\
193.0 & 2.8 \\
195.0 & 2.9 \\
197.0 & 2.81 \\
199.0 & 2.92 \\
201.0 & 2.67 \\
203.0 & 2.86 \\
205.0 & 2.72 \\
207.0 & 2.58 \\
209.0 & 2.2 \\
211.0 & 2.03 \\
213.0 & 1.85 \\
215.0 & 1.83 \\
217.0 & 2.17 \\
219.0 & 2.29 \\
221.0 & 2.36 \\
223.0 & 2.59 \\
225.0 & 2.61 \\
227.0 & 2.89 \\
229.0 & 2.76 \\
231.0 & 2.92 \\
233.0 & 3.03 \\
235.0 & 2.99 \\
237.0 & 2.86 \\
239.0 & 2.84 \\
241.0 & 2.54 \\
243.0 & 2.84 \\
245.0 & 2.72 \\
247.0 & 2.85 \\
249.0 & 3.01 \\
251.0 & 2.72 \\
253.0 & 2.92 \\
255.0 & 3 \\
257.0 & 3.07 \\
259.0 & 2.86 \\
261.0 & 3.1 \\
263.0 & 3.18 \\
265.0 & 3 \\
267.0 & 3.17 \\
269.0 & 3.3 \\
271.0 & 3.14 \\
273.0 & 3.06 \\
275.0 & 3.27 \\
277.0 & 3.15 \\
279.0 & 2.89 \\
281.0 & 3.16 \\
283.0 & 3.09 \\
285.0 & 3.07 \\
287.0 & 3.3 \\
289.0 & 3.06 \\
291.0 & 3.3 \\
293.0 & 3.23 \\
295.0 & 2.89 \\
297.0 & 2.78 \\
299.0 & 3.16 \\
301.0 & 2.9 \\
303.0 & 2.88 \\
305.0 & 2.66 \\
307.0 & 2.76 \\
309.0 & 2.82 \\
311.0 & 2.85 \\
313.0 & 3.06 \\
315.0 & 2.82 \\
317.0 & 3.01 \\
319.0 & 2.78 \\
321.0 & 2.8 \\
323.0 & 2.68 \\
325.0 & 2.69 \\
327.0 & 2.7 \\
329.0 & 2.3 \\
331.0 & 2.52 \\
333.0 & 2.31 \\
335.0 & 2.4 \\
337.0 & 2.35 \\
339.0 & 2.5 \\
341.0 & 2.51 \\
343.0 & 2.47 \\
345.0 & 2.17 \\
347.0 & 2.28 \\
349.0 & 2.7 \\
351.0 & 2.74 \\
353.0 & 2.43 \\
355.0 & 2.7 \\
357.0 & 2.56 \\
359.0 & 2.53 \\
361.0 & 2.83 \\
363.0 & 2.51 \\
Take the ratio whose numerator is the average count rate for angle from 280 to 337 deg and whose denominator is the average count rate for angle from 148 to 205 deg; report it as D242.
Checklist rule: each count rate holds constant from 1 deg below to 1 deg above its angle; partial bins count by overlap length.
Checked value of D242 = 1.1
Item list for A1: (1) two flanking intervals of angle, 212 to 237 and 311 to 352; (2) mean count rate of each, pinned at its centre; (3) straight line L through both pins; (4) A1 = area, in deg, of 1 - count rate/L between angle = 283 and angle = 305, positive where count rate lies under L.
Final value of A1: -4.0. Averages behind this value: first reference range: 2.54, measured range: 3.04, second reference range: 2.6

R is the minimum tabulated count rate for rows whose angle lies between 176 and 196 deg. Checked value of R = 2.56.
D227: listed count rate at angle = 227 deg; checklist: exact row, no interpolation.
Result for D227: 2.89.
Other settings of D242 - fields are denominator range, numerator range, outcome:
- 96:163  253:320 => 1.10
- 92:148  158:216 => 0.88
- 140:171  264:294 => 1.30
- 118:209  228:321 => 1.11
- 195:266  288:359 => 1.00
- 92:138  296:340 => 0.97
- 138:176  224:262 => 1.16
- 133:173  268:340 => 1.13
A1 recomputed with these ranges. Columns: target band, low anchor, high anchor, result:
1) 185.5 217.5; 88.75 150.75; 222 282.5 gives 3.79 deg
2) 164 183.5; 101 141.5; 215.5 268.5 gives 2.75 deg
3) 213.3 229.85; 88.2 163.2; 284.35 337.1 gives 2.15 deg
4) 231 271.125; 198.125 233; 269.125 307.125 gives -2.64 deg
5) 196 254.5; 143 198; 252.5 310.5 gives 3.22 deg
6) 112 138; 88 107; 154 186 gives -4.86 deg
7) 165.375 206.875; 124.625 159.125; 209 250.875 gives 0.39 deg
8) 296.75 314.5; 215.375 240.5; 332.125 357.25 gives -2.39 deg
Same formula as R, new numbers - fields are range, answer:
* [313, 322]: 2.78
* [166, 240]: 1.83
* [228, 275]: 2.54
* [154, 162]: 1.74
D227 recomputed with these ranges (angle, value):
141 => 2.99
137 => 3.18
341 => 2.51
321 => 2.8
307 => 2.76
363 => 2.51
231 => 2.92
